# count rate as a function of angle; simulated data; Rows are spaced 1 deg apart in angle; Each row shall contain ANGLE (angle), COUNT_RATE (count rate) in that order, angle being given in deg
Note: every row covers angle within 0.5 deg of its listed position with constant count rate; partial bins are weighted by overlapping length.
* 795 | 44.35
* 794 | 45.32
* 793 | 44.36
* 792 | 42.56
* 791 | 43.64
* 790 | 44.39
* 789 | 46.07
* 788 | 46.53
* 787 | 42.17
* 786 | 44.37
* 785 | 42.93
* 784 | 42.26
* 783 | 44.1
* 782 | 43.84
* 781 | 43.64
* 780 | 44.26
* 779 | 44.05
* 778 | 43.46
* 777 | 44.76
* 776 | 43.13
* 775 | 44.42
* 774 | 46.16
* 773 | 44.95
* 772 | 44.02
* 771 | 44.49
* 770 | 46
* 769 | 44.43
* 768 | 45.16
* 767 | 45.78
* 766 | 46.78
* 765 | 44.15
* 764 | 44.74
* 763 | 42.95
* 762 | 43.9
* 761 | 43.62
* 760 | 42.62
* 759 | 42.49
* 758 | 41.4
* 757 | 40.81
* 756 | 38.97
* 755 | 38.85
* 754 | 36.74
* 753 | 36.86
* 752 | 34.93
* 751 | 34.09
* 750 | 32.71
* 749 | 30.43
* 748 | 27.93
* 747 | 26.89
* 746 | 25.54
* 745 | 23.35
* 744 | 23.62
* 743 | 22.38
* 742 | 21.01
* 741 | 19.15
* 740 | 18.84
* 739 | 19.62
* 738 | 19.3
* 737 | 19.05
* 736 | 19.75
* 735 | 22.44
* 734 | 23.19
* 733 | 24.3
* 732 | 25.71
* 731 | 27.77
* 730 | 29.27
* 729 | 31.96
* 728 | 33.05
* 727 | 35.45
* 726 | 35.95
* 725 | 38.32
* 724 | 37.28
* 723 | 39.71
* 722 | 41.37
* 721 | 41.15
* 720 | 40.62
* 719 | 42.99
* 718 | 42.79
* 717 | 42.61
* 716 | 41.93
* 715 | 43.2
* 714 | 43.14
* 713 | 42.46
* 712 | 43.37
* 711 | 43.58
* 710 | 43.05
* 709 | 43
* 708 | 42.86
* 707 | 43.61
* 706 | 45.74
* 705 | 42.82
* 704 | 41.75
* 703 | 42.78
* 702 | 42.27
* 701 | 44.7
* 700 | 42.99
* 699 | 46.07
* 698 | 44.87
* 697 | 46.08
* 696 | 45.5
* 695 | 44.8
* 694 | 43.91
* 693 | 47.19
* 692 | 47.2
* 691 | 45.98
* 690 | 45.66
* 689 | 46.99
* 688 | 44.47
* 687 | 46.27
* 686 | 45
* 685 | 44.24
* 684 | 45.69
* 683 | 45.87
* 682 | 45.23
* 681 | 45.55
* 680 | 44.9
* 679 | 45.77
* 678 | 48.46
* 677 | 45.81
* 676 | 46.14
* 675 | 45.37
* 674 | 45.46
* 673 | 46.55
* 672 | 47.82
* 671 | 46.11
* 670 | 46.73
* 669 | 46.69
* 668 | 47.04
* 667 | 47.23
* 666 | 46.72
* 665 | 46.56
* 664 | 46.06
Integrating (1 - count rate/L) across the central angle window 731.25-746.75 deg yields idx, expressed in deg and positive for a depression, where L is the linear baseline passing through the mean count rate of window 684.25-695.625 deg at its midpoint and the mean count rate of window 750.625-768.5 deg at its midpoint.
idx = 7.5 deg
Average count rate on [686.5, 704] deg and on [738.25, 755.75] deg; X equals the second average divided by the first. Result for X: 0.62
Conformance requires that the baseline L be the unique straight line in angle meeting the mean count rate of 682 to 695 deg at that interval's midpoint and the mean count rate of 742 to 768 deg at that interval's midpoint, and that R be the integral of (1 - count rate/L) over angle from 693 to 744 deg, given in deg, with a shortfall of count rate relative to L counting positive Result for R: 6.69 deg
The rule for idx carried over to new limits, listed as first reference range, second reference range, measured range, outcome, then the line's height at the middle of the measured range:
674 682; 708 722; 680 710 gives -0.26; 44.4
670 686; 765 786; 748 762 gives 2.14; 44.7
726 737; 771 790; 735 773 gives 1.44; 35.1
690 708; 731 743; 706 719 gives -2.45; 36.4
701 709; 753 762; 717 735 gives 3.24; 42.2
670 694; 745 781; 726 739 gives 5.04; 42.5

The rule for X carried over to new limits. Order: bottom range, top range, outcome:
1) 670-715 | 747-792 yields 0.93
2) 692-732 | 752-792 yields 1.05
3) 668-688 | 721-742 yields 0.61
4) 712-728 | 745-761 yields 0.87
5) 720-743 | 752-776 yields 1.51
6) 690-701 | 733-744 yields 0.46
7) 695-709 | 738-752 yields 0.57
